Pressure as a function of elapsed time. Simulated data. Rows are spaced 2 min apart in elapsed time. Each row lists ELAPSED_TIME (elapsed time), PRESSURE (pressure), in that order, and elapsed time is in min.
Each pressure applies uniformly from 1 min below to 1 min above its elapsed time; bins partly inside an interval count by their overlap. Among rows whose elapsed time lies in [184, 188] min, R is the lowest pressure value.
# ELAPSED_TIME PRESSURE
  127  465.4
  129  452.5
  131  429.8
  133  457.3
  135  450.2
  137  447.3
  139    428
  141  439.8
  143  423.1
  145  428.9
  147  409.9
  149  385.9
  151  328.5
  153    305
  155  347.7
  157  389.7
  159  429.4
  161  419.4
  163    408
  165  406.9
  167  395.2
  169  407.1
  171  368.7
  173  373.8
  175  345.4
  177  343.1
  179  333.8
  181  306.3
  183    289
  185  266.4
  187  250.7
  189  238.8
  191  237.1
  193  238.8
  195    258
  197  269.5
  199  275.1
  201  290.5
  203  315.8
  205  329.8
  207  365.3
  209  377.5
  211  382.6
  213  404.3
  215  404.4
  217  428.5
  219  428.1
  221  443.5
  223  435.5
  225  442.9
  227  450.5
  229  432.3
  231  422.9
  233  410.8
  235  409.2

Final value 250.7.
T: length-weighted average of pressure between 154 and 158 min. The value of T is 369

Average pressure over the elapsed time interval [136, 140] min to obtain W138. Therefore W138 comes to 438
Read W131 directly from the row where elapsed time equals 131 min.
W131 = 429.8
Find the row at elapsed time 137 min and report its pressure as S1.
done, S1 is 447.3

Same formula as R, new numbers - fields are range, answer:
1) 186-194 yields 237.1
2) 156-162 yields 389.7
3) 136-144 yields 423.1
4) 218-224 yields 428.1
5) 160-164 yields 408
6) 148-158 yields 305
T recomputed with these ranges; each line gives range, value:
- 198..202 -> 283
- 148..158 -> 351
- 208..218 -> 399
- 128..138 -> 447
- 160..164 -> 414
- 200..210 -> 336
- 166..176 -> 378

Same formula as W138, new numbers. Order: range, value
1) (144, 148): 419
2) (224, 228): 447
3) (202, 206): 323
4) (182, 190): 261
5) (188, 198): 248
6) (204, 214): 372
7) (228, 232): 428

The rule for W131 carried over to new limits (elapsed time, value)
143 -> 423.1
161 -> 419.4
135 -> 450.2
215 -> 404.4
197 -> 269.5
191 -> 237.1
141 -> 439.8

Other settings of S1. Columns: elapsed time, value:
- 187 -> 250.7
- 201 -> 290.5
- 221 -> 443.5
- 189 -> 238.8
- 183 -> 289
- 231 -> 422.9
